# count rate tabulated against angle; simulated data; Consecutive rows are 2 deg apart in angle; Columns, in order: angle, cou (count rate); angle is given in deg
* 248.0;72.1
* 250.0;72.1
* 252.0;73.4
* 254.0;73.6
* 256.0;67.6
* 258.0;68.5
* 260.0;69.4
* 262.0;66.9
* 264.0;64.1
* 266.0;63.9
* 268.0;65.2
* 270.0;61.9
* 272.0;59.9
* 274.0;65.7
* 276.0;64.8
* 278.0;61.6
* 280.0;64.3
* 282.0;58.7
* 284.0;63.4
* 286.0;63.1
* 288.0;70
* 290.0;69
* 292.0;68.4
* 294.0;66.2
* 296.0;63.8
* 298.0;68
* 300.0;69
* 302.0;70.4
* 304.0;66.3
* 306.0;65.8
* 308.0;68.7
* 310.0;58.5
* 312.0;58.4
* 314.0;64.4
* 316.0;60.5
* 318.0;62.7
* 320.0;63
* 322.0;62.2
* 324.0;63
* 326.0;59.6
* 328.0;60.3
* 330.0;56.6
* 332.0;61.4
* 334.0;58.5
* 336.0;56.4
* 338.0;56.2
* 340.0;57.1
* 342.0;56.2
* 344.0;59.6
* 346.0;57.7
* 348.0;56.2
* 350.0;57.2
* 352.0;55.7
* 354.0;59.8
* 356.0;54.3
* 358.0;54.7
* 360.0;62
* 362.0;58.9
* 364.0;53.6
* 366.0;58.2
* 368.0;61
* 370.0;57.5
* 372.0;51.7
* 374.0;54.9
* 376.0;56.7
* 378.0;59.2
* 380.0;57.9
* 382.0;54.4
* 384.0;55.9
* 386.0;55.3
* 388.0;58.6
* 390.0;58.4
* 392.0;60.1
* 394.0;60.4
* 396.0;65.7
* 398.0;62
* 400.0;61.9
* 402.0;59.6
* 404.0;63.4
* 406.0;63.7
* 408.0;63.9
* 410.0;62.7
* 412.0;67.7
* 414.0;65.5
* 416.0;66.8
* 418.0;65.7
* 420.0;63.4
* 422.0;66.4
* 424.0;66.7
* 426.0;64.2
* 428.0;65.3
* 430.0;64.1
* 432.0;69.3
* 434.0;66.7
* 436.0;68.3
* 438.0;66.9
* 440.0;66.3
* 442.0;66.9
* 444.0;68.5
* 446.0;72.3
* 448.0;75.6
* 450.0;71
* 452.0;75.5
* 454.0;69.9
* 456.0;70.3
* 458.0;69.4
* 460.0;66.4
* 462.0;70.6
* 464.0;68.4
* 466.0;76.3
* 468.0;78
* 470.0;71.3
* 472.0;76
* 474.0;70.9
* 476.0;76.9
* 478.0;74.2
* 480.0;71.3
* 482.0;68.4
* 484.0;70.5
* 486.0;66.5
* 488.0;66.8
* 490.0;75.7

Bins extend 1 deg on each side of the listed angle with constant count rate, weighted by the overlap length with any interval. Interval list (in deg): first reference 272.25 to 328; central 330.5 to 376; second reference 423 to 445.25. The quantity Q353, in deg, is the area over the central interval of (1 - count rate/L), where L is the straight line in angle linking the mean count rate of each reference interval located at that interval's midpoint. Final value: 5.6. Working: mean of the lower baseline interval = 64.3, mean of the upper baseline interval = 66.7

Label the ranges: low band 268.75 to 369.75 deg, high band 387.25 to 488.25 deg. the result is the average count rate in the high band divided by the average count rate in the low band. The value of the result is 1.10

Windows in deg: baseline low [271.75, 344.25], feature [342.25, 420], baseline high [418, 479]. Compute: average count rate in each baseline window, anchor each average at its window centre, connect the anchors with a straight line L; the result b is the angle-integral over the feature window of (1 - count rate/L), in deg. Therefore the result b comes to 8.2 deg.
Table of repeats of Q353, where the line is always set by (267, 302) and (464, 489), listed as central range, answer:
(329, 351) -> 3.1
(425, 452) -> 0.9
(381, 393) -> 2.0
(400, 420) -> 1.6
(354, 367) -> 2.0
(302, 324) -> 0.9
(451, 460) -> 0.1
